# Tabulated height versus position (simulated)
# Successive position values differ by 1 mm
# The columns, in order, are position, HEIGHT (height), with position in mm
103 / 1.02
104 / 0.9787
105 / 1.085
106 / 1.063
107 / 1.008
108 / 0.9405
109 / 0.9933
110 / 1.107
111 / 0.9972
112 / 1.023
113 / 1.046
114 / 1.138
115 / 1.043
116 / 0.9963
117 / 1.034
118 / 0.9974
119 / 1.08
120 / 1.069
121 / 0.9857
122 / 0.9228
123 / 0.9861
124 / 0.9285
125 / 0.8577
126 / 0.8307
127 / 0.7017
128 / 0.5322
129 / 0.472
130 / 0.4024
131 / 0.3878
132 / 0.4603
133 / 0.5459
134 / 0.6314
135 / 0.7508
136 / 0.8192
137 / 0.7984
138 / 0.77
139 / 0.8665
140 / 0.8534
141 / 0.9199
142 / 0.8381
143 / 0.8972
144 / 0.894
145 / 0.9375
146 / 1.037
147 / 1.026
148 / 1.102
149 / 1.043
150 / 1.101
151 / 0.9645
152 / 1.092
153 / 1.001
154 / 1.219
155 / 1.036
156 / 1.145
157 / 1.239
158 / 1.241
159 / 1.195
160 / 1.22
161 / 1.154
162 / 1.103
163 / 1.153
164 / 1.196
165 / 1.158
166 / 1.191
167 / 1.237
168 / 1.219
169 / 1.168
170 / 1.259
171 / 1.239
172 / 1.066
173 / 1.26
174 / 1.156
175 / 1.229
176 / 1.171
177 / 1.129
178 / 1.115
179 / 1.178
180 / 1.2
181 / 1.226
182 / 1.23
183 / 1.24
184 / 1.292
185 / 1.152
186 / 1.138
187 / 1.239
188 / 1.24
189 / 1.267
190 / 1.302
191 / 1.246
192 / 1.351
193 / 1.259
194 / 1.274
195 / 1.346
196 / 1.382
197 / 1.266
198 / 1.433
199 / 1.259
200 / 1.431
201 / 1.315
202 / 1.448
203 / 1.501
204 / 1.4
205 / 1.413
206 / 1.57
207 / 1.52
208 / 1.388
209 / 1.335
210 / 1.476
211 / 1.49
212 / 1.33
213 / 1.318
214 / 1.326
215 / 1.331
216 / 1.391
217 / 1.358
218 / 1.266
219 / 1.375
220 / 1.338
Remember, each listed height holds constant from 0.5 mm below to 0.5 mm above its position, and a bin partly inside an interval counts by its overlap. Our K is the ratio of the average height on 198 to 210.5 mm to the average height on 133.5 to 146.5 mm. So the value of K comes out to 1.68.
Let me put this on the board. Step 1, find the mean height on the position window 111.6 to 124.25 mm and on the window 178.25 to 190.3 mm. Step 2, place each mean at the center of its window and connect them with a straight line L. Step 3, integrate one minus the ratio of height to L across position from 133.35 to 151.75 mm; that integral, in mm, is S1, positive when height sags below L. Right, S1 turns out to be 3.3 mm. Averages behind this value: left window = 1.02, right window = 1.22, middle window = 0.902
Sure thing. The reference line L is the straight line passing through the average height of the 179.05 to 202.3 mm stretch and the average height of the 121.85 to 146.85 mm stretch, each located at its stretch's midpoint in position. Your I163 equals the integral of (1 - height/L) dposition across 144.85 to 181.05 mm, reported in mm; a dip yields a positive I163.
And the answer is -4.5 mm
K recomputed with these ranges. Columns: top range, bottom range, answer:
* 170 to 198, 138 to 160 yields 1.20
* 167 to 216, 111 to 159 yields 1.42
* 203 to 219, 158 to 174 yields 1.18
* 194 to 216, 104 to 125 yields 1.37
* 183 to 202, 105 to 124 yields 1.26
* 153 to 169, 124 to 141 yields 1.72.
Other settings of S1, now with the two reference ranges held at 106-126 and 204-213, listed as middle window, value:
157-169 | 0.3 mm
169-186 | 1.2 mm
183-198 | 0.8 mm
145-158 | 0.9 mm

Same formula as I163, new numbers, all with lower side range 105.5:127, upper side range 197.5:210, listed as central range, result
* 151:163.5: 0.55 mm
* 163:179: 0.96 mm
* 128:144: 5.85 mm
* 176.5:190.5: 1.18 mm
